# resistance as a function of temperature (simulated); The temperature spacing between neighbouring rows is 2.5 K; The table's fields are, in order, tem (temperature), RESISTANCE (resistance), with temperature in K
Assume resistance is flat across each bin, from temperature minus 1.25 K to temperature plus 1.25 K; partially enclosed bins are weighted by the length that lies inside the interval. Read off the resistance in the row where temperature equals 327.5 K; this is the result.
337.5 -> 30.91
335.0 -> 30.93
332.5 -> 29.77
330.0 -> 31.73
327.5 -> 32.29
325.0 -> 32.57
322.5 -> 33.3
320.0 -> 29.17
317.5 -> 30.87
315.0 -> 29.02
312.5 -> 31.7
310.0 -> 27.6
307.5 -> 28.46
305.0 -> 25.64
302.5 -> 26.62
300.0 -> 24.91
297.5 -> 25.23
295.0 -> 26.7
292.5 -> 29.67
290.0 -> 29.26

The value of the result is 32.29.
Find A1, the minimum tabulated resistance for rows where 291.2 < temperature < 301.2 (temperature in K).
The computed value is 24.91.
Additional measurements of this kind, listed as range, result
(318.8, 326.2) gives 29.17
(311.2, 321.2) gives 29.02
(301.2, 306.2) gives 25.64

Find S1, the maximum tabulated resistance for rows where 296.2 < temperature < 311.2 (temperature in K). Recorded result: 28.46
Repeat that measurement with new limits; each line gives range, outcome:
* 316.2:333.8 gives 33.3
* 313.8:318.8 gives 30.87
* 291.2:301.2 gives 29.67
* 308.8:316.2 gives 31.7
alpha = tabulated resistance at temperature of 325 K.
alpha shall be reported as 32.57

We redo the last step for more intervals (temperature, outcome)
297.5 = 25.23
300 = 24.91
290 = 29.26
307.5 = 28.46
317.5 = 30.87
